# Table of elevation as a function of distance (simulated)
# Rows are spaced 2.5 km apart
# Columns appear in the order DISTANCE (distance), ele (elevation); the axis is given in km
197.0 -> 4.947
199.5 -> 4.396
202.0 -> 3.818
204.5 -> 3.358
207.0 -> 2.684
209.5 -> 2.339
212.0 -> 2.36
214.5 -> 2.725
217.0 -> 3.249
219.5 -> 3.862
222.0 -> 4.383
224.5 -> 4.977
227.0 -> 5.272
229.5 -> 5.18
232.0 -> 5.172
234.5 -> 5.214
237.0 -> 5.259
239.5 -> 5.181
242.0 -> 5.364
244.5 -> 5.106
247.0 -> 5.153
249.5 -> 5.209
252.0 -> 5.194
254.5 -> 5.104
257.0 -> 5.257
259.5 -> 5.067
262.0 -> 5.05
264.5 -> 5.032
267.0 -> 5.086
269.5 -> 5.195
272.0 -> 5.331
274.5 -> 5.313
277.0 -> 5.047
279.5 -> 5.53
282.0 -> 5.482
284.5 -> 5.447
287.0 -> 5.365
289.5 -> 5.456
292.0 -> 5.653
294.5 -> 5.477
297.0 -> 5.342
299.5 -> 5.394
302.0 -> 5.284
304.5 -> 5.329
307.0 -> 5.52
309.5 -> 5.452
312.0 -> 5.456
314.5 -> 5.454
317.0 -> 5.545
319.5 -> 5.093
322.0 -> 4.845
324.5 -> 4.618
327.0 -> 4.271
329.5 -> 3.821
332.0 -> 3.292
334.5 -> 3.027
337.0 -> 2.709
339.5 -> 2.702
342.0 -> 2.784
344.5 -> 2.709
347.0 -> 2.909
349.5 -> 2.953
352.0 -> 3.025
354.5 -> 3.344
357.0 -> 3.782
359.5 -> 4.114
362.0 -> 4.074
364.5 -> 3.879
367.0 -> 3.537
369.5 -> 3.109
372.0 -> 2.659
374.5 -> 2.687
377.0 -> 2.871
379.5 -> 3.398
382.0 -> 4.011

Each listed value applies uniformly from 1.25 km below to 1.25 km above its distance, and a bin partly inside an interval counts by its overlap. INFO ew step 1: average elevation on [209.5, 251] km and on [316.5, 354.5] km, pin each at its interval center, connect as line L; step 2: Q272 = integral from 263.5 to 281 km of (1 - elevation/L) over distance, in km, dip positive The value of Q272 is -4.5 km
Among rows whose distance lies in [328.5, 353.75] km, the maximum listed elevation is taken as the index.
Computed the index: 3.821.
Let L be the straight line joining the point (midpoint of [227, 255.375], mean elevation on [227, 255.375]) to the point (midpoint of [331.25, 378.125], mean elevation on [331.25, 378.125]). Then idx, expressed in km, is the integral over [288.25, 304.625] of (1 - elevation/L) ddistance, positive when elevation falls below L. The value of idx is -4.7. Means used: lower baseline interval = 5.2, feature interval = 5.43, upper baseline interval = 3.17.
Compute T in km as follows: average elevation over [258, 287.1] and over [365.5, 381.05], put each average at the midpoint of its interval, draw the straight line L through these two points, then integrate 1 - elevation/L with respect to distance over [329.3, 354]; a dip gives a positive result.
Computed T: 5.2 km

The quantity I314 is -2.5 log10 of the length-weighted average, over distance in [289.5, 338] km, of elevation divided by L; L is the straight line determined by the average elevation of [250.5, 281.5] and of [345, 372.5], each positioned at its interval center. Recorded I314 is -0.13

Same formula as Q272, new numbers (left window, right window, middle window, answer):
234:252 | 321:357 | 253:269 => -0.8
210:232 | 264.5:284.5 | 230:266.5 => -4.1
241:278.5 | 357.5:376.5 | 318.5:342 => 1.7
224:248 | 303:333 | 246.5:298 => -2.1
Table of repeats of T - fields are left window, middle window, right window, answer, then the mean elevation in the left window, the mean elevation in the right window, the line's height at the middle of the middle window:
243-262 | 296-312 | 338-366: -4.61 km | 5.15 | 3.29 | 4.19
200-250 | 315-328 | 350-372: -4.05 km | 4.28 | 3.53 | 3.75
